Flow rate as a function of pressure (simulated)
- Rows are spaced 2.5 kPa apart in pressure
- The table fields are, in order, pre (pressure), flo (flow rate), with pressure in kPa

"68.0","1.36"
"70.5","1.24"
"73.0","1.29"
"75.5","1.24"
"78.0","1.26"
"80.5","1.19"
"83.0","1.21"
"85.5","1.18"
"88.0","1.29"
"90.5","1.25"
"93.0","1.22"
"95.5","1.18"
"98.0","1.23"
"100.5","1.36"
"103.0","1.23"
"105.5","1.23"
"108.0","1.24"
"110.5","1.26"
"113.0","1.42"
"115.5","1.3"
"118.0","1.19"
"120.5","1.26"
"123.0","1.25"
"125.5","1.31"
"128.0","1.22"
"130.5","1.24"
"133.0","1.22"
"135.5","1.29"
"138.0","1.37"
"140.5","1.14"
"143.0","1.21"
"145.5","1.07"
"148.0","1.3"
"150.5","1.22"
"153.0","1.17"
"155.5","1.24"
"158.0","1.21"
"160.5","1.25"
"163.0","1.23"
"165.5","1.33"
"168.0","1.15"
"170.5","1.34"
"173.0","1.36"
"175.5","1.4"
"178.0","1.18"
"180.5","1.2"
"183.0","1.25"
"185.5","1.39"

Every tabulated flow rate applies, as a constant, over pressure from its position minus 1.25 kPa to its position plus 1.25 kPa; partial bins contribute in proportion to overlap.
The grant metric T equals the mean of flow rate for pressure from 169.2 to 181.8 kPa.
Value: 1.3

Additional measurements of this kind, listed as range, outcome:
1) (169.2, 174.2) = 1.35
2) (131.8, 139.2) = 1.29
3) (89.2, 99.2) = 1.22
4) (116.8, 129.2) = 1.25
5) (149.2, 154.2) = 1.2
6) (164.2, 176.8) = 1.32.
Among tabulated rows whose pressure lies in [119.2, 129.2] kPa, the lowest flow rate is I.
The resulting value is 1.22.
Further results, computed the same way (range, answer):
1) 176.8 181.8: 1.18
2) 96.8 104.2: 1.23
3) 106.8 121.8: 1.19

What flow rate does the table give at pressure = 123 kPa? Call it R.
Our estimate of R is 1.25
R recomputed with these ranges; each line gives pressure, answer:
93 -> 1.22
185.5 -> 1.39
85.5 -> 1.18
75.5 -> 1.24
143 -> 1.21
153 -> 1.17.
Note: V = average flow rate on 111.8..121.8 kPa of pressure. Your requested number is 1.29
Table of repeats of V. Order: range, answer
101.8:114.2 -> 1.28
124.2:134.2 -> 1.25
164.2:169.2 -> 1.24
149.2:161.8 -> 1.22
